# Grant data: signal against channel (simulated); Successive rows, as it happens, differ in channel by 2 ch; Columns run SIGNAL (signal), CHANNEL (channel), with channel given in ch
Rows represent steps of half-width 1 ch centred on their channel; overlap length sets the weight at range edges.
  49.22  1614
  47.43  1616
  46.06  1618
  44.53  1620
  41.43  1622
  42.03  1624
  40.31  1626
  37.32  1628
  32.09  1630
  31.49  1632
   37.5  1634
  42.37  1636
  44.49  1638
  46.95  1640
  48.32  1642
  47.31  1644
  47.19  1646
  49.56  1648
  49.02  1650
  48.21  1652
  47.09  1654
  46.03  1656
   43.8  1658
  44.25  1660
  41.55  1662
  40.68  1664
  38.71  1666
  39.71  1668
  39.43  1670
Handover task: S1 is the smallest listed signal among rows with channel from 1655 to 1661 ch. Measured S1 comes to 43.8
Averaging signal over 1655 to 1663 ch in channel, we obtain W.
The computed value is 43.9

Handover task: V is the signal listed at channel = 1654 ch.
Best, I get 47.09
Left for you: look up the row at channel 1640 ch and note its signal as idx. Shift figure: 46.95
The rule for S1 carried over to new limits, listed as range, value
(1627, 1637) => 31.49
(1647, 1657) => 46.03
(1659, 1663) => 41.55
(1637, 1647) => 44.49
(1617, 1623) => 41.43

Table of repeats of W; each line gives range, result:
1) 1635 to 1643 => 45.5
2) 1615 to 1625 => 44.3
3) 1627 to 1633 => 33.6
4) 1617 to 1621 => 45.3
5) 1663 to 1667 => 39.7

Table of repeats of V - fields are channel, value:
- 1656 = 46.03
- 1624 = 42.03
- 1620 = 44.53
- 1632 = 31.49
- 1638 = 44.49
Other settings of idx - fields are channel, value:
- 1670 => 39.43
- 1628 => 37.32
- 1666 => 38.71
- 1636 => 42.37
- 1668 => 39.71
